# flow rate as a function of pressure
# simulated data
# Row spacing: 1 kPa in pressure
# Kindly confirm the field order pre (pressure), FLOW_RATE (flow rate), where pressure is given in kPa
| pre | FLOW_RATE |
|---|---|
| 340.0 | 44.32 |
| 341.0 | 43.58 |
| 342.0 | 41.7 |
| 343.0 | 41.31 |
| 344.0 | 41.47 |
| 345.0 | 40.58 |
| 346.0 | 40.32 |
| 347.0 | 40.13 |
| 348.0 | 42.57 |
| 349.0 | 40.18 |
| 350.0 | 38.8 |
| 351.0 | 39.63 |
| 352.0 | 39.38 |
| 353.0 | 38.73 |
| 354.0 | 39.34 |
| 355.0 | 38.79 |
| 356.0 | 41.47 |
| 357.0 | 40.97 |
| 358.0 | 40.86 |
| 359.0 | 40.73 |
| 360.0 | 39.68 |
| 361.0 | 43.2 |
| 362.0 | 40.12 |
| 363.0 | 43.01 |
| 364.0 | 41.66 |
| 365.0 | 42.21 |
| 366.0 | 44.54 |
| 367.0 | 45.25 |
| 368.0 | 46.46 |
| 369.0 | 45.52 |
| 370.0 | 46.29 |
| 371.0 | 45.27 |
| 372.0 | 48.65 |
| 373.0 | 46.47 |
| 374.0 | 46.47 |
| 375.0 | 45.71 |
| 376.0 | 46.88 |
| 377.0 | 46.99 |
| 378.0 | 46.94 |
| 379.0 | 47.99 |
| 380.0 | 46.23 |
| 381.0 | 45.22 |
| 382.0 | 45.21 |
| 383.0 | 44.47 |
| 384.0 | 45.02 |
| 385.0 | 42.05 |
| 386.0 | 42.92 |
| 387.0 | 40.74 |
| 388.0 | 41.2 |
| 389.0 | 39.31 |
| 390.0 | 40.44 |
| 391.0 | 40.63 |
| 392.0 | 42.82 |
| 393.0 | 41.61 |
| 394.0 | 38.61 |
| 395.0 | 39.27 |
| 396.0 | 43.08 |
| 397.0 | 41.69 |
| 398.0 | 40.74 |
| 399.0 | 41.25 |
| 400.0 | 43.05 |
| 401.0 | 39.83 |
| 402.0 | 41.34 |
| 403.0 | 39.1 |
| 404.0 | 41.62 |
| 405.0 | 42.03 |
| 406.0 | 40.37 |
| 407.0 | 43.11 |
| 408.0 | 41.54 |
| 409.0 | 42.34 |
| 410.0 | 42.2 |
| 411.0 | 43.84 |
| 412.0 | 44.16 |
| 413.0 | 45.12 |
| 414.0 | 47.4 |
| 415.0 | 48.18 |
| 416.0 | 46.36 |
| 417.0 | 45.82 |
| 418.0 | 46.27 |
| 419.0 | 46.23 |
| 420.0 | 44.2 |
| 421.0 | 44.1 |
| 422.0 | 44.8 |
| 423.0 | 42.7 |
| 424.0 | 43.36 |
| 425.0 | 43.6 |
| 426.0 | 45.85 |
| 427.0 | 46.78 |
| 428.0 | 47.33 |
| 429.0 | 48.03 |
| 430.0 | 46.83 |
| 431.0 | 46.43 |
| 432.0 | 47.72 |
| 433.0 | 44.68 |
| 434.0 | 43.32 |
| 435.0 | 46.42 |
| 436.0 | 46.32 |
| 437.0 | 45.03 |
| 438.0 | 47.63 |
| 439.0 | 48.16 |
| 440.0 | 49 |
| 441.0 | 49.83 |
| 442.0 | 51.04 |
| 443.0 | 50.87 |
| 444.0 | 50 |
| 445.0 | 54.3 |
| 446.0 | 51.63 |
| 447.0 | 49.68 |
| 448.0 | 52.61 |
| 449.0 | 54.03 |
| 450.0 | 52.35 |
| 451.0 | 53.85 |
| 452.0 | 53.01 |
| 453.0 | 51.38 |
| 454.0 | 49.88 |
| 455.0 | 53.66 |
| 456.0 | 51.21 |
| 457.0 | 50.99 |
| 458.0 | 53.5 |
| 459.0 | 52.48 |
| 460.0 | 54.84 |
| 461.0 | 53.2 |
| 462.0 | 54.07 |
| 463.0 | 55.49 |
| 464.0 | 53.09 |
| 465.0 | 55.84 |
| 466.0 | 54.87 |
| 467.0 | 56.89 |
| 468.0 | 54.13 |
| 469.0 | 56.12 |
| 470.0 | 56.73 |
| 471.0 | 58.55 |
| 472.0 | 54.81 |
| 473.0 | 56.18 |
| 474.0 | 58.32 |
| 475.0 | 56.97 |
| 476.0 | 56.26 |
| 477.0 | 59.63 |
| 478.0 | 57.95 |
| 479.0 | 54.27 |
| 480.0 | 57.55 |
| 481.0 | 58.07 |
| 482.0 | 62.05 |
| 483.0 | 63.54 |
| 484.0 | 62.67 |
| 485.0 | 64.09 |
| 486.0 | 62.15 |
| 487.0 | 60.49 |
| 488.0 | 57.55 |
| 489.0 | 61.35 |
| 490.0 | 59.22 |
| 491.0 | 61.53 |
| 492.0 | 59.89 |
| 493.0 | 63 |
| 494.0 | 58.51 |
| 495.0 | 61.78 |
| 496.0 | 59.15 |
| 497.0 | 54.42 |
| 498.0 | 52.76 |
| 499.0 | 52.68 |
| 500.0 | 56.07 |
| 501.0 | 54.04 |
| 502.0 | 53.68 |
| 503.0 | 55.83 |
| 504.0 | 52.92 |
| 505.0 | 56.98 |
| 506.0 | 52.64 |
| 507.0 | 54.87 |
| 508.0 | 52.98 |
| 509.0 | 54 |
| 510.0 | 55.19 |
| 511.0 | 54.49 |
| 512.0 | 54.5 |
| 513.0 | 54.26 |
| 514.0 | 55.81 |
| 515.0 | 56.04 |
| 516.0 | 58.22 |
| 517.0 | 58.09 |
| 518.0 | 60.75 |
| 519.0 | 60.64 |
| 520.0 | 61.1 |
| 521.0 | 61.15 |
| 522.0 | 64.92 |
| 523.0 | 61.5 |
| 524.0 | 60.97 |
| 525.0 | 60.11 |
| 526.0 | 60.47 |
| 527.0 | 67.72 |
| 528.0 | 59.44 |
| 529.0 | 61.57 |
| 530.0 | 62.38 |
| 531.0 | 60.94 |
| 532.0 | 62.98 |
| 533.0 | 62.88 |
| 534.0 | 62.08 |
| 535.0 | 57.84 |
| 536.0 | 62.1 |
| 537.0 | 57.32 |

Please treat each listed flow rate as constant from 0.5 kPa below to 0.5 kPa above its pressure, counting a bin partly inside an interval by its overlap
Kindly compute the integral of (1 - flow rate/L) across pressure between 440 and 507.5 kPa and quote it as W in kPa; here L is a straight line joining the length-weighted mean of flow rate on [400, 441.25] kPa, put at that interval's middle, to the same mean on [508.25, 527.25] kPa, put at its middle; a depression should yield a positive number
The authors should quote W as -4.2 kPa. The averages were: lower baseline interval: 44.8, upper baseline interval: 58.7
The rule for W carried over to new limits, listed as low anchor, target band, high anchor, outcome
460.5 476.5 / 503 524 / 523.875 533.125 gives 1.15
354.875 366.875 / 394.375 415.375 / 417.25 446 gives 1.18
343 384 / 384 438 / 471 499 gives 6.33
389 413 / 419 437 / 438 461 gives 0.66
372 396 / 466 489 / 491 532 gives -1.77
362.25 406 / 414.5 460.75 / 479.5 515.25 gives 1.29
